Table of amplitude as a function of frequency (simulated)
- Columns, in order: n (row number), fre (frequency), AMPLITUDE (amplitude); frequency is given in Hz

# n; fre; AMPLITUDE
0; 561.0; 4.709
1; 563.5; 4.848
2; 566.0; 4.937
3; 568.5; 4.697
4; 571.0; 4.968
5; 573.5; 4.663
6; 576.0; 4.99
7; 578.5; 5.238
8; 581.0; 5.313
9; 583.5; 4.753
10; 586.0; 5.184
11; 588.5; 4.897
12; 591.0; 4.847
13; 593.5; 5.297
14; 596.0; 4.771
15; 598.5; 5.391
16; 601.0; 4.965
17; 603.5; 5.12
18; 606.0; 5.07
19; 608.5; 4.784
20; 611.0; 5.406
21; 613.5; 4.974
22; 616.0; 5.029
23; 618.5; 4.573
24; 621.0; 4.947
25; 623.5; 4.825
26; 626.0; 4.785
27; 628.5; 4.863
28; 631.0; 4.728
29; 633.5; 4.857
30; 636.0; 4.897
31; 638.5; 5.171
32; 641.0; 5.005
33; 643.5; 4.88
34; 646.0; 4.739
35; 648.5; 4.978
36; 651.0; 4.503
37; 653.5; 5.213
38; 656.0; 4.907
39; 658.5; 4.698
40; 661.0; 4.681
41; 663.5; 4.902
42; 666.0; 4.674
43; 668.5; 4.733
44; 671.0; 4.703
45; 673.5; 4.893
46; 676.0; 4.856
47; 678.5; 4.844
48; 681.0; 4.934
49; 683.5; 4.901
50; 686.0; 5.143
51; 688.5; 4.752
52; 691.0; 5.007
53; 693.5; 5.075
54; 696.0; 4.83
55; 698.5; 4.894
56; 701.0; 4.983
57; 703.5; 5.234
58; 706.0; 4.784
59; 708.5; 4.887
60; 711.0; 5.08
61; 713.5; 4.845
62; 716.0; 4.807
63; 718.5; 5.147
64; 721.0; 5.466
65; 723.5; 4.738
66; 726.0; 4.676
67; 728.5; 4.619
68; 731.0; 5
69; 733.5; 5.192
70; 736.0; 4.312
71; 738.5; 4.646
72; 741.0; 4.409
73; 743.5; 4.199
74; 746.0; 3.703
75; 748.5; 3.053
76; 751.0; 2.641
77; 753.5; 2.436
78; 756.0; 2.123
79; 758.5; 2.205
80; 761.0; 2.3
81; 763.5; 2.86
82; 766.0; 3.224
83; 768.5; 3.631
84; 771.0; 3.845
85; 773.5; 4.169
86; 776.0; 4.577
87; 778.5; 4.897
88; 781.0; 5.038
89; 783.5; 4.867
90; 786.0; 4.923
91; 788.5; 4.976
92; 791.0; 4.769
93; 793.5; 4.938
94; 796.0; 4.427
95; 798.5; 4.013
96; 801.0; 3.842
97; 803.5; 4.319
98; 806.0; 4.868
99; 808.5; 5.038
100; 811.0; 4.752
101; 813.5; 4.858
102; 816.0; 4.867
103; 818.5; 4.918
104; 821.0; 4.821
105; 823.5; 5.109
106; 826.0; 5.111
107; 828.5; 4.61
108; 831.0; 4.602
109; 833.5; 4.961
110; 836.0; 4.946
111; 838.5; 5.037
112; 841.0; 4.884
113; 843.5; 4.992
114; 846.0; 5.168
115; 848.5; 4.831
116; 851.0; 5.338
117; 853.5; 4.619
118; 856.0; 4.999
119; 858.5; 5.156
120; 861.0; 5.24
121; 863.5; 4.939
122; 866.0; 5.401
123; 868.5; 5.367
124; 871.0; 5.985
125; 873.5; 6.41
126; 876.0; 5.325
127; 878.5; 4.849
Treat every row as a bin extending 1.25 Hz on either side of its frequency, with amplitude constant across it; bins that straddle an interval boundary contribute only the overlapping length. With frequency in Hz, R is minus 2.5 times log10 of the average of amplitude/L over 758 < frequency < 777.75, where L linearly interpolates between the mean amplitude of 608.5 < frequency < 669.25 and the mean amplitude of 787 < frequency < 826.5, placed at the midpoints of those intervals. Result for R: 0.35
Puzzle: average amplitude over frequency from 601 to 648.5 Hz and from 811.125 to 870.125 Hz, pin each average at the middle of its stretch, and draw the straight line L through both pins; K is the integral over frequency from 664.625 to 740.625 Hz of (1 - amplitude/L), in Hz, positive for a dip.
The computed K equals 1.0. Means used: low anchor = 4.93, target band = 4.88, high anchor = 4.99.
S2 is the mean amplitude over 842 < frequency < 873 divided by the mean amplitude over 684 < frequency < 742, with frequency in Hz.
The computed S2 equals 1.06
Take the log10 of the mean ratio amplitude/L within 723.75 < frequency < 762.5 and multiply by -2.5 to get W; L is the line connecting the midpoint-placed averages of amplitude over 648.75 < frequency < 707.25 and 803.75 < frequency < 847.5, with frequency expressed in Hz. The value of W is 0.30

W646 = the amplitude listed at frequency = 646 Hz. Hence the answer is 4.739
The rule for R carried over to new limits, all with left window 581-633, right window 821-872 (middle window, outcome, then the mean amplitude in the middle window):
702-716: 0.01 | 4.95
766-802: 0.13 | 4.45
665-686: 0.03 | 4.84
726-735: 0.03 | 4.88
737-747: 0.18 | 4.25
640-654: 0.03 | 4.87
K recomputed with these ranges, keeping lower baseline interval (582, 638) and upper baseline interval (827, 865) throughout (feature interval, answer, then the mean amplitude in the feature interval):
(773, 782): 0.5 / 4.7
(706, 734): 0.1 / 4.94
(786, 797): 0.3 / 4.8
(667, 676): 0.3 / 4.78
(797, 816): 1.6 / 4.55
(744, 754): 3.8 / 3.09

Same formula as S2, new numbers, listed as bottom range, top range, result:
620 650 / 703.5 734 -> 1.01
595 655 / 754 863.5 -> 0.91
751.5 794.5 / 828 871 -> 1.31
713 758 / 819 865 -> 1.19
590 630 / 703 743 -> 0.97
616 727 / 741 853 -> 0.88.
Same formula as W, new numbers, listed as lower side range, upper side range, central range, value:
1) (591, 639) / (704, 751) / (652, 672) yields 0.000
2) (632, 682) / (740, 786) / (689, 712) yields -0.147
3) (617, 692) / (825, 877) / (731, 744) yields 0.081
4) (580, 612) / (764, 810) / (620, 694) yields -0.002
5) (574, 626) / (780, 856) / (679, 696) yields -0.005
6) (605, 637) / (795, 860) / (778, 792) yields -0.018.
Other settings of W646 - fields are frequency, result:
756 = 2.123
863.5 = 4.939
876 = 5.325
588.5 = 4.897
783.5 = 4.867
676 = 4.856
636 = 4.897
